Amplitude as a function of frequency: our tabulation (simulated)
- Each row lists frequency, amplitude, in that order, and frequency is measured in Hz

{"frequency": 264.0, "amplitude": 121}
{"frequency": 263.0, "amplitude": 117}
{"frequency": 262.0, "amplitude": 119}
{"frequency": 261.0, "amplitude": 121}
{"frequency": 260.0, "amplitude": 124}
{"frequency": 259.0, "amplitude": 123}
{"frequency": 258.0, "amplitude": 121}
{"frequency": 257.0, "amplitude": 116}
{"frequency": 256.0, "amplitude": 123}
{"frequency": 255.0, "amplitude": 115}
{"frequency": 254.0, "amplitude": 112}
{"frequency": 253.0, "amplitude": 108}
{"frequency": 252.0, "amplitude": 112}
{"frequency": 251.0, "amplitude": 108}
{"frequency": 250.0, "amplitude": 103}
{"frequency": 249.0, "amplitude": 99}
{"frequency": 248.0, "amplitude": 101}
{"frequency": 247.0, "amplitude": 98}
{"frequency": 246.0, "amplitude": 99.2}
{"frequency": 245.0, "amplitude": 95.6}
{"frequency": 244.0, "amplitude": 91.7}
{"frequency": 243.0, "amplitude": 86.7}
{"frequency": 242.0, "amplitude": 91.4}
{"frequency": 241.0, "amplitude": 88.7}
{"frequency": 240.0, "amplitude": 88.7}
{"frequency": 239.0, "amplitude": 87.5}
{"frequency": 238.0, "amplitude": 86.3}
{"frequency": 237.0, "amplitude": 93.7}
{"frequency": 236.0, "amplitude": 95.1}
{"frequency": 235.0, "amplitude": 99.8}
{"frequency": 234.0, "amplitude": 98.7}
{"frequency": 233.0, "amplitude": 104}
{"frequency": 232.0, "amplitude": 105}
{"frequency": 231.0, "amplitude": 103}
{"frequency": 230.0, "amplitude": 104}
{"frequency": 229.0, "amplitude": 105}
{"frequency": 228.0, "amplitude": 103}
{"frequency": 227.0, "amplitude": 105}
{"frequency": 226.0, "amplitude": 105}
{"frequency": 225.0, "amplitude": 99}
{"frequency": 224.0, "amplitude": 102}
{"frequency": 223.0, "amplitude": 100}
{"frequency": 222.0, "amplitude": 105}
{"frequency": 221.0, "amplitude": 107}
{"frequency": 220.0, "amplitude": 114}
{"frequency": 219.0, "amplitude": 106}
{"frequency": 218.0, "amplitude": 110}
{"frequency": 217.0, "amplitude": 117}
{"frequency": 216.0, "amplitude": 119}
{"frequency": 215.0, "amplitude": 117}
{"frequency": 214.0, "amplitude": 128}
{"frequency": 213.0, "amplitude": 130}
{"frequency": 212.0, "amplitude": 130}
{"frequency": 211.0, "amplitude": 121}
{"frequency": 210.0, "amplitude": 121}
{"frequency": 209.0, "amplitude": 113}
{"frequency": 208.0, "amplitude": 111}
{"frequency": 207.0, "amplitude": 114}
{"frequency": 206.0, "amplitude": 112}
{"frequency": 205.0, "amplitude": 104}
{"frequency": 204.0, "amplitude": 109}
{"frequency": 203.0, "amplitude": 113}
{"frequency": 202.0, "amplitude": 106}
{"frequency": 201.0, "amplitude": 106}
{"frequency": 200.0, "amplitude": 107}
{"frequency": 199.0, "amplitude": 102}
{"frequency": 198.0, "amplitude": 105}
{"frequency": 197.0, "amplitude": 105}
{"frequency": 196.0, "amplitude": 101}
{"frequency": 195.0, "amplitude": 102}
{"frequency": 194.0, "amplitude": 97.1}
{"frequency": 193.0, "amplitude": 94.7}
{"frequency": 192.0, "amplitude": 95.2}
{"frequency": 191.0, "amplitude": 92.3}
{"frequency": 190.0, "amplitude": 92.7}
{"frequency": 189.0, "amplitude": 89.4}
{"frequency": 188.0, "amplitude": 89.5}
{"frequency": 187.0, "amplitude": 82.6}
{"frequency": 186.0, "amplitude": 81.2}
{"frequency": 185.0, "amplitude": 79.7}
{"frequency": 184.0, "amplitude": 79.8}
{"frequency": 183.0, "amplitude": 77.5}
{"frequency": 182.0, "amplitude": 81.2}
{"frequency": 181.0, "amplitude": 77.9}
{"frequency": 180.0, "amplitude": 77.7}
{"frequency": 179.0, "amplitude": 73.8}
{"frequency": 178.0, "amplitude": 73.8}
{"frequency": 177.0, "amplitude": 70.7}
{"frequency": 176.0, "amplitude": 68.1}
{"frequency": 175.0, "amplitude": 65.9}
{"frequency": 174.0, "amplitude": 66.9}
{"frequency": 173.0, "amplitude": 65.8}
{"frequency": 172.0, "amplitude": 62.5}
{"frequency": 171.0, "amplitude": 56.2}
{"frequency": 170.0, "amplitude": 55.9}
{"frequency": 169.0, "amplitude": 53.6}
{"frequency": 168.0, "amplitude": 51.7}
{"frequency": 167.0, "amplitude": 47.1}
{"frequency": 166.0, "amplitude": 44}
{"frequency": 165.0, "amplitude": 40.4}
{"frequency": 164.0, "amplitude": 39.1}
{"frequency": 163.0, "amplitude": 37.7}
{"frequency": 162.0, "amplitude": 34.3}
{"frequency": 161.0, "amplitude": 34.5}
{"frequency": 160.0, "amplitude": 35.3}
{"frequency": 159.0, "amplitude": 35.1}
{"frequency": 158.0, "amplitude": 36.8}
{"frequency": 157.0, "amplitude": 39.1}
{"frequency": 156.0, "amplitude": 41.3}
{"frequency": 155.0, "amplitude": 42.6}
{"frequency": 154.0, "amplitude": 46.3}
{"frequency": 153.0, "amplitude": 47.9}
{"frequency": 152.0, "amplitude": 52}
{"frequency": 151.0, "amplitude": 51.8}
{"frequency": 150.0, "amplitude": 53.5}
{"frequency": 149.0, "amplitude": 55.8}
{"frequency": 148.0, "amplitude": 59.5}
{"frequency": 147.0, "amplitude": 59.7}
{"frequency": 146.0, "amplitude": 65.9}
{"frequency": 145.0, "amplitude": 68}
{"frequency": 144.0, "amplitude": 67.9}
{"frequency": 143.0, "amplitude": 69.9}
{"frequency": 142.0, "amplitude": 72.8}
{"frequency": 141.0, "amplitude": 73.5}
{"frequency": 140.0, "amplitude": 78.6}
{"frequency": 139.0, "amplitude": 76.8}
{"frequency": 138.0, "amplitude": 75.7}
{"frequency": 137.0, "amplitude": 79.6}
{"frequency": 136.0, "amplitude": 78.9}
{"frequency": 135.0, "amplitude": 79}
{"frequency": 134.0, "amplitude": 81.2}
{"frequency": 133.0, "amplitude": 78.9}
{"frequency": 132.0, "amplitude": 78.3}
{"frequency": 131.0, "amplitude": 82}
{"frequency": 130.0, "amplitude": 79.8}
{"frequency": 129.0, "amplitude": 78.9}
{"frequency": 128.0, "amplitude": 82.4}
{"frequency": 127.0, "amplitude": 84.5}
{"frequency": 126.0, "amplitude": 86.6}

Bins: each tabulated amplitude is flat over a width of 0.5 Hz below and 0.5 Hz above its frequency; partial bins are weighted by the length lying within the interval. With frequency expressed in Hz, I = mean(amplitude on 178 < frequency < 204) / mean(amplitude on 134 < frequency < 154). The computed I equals 1.39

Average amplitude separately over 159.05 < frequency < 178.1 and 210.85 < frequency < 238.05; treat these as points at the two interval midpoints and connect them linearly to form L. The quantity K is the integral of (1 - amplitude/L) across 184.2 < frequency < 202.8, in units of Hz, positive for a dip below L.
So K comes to -4.6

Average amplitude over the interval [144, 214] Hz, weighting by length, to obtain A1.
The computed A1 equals 76.2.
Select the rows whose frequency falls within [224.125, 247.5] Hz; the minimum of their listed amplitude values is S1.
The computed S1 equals 86.3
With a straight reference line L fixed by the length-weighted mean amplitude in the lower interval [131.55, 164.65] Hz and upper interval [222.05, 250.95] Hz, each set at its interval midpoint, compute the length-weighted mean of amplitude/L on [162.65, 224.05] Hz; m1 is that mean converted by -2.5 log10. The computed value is -0.13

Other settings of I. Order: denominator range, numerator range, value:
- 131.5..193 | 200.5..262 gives 1.66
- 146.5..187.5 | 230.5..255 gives 1.73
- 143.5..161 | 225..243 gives 1.95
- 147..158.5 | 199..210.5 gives 2.28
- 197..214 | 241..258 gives 0.92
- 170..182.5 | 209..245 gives 1.51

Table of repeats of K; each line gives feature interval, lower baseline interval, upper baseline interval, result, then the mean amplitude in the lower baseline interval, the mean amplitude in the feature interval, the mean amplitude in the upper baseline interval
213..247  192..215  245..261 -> 2.55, 110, 102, 111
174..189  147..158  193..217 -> 1.16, 48.9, 77.2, 112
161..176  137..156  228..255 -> 4.11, 62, 51.5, 99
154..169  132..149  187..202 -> 7.63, 72.5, 40.6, 98.2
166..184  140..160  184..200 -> 2.88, 54.8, 66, 93.9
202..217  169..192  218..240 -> -4.28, 75.5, 117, 101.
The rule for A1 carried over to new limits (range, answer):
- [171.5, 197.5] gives 82.5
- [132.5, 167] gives 56.7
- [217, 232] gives 105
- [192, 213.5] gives 109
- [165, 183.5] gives 64.4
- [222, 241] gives 99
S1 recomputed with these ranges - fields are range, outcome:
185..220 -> 79.7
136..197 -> 34.3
